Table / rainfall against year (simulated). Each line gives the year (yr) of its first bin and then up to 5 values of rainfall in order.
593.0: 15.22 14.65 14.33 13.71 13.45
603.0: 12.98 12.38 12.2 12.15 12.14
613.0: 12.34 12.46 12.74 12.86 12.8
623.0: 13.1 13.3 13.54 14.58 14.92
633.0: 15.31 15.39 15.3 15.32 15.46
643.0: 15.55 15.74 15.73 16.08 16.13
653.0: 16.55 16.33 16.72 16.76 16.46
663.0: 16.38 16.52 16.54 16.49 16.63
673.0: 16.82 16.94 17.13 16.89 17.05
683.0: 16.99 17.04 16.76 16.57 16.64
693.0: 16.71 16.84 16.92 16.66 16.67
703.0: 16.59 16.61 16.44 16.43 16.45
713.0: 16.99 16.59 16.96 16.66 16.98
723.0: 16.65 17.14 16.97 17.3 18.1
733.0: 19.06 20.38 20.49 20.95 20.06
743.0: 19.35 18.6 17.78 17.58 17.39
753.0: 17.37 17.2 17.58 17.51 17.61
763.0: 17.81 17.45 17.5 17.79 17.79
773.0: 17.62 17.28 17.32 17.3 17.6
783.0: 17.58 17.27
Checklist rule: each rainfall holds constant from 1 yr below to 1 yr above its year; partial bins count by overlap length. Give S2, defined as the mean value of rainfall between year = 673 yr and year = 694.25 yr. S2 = 16.9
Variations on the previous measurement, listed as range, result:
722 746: 18.8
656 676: 16.6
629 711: 16.4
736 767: 18.3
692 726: 16.7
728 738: 19.1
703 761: 17.7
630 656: 15.7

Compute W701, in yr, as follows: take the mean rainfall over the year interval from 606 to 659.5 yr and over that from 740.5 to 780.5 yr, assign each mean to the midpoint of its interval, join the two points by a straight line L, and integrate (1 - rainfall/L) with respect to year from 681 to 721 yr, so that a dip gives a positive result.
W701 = -1.2 yr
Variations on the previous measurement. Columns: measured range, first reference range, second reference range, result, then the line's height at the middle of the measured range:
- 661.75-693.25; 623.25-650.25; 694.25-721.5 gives -1.5 yr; 16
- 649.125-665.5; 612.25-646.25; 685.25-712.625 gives -1.4 yr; 15.2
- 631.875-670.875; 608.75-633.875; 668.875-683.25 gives -2.1 yr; 15.3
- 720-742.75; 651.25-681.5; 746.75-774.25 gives -1.7 yr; 17.3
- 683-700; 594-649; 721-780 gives -0.7 yr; 16.1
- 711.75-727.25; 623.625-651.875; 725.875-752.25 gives 1.0 yr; 18.1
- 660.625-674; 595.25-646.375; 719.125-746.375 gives -0.7 yr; 15.8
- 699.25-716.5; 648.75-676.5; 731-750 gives 1.5 yr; 18.1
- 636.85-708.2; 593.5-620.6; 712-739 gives -3.9 yr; 15.7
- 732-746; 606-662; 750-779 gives -2.4 yr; 16.9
